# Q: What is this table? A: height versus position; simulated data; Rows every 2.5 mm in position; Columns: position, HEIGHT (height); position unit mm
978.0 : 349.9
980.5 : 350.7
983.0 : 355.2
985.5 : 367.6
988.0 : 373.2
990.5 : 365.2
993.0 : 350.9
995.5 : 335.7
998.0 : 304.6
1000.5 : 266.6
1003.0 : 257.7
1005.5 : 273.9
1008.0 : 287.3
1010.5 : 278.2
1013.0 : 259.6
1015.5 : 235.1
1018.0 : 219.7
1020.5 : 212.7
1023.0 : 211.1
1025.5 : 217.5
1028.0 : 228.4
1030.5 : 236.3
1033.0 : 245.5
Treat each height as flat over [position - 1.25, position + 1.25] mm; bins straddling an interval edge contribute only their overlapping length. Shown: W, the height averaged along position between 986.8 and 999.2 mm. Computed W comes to 346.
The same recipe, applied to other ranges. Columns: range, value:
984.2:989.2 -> 370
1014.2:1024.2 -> 220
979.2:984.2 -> 353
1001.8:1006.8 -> 266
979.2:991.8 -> 362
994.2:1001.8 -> 302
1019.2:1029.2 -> 217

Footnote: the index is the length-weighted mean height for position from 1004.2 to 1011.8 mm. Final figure 280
